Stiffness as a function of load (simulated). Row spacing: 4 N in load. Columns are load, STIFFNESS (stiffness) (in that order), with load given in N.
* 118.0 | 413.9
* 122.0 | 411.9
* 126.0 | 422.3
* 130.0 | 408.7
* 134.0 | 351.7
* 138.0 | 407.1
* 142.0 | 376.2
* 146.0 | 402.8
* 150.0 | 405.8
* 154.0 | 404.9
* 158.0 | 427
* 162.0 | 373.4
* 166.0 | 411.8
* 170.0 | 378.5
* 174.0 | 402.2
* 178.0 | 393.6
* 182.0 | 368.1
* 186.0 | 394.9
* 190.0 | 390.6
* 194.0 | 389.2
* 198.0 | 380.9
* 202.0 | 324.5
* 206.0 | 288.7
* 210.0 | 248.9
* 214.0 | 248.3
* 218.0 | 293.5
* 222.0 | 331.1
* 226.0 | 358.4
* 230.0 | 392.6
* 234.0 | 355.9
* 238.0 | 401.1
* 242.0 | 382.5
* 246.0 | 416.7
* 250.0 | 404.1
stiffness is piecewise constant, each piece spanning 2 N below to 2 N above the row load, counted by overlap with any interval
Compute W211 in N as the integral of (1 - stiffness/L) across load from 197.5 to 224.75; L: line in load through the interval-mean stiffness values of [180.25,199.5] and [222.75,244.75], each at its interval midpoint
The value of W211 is 5.8 N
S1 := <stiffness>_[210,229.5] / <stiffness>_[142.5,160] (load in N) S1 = 0.8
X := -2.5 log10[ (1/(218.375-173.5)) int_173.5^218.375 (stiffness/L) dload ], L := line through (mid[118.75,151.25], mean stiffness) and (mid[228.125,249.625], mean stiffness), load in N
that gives 0.15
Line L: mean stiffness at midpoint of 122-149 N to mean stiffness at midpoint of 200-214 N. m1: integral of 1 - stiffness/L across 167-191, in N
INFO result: -4.6 N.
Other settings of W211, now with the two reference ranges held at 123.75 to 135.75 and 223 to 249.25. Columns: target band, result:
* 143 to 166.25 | -0.6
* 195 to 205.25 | 1.0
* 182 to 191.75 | 0.0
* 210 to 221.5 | 3.3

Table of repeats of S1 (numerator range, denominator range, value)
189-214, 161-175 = 0.84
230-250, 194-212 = 1.22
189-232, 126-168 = 0.83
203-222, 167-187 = 0.72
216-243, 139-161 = 0.89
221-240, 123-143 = 0.94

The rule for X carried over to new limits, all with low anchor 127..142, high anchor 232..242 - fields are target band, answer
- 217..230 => 0.12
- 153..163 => -0.05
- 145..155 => -0.05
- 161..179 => -0.02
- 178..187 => 0.01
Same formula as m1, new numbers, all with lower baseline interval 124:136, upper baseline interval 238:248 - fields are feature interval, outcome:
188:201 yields 0.50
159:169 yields 0.03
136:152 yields -0.12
